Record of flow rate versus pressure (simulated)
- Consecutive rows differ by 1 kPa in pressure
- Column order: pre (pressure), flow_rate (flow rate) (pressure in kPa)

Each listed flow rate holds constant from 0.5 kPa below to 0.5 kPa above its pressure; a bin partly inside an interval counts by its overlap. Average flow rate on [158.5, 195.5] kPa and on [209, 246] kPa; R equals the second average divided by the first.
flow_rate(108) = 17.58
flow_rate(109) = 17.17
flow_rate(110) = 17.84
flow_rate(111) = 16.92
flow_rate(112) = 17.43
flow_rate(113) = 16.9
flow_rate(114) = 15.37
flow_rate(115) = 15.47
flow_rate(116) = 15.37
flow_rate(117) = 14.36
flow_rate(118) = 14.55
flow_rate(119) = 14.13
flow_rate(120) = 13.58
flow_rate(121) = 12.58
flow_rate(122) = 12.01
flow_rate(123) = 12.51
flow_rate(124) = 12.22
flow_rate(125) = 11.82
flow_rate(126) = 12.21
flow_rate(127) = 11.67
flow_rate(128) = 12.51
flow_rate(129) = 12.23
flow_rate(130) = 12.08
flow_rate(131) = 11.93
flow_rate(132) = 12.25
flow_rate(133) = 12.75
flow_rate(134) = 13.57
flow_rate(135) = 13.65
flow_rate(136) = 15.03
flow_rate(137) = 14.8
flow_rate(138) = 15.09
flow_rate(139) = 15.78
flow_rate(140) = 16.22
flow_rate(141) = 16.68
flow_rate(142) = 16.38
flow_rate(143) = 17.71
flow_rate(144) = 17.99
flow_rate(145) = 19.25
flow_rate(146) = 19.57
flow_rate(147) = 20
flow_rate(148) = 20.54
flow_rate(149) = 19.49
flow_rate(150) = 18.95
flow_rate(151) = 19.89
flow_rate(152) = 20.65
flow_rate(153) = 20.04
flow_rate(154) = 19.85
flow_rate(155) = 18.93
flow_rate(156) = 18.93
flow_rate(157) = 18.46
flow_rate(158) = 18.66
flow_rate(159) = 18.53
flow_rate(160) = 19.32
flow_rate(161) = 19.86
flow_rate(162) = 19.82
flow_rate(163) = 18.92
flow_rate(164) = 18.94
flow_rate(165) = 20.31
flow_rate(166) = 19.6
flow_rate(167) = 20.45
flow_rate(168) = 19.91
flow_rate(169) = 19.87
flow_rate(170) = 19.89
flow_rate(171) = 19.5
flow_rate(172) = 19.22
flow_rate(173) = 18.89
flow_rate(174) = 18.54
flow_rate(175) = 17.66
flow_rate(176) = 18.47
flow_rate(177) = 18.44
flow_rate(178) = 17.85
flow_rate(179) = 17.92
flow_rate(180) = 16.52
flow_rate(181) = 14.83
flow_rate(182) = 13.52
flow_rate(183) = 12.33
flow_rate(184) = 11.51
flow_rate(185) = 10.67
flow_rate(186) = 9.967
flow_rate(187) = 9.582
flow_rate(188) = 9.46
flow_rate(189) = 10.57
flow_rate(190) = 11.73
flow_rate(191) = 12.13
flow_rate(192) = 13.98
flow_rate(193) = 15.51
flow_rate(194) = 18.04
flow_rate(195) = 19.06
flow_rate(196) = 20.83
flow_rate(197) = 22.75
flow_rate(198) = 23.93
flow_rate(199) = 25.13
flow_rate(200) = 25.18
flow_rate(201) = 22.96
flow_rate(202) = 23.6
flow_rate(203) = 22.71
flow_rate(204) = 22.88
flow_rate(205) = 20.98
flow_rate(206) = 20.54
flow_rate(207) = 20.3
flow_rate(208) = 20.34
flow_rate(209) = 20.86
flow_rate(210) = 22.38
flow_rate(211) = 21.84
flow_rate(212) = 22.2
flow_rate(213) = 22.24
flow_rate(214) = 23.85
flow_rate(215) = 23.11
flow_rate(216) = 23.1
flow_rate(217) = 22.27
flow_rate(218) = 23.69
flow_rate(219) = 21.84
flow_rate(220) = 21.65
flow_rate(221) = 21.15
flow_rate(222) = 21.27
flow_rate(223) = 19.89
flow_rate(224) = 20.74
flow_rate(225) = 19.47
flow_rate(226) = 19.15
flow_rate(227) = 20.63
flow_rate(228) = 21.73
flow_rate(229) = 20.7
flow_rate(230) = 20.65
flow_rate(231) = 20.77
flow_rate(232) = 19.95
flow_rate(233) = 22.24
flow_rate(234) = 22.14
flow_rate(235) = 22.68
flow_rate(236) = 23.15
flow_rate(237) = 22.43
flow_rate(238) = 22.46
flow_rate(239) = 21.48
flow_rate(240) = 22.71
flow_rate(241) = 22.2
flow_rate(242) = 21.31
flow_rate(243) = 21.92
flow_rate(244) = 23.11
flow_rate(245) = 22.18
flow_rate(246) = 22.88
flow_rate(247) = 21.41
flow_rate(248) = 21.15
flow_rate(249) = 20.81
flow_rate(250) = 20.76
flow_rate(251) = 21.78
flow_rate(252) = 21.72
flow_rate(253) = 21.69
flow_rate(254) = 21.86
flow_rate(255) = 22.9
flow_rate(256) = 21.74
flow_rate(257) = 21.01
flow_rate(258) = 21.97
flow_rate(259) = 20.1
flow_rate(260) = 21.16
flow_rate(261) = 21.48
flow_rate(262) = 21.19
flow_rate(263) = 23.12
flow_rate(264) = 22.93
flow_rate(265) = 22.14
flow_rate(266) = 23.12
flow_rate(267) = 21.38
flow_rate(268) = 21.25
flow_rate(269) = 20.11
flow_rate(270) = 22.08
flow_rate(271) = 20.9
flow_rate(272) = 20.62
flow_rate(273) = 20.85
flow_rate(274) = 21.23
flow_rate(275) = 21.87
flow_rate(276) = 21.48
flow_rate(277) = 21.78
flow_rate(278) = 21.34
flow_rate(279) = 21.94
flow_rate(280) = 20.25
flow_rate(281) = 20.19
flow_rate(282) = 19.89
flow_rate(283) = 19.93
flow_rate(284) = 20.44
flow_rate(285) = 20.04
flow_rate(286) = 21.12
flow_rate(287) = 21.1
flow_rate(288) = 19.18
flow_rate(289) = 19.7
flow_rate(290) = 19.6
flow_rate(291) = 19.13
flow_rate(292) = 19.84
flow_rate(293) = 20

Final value 1.32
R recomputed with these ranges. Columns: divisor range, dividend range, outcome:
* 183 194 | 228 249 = 1.84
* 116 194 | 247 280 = 1.34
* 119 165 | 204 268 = 1.33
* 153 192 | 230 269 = 1.30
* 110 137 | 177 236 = 1.40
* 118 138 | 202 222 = 1.70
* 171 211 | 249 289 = 1.19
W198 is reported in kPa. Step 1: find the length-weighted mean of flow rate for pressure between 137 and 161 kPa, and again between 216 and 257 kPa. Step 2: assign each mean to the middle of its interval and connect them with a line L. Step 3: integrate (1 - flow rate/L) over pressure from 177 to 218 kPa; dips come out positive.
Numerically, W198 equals 3.6 kPa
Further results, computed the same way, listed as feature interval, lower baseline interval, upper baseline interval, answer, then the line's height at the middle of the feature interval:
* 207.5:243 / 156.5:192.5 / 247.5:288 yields -4.7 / 19.1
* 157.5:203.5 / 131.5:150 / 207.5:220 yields 4.3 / 19.7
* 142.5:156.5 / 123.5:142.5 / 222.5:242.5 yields -4.2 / 14.9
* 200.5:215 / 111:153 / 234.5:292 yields -2.4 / 18.8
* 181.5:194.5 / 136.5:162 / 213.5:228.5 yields 5.1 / 20.2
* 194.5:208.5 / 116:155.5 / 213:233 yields -1.6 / 19.9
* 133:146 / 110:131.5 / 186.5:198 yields -1.7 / 14.2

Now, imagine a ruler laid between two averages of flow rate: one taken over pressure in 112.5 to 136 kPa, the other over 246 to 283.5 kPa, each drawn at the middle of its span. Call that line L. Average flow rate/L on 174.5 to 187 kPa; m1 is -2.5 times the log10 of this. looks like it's 0.12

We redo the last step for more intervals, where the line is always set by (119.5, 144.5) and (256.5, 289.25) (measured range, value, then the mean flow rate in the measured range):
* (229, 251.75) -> -0.12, 21.8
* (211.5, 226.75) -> -0.18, 21.7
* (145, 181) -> -0.24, 19.2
